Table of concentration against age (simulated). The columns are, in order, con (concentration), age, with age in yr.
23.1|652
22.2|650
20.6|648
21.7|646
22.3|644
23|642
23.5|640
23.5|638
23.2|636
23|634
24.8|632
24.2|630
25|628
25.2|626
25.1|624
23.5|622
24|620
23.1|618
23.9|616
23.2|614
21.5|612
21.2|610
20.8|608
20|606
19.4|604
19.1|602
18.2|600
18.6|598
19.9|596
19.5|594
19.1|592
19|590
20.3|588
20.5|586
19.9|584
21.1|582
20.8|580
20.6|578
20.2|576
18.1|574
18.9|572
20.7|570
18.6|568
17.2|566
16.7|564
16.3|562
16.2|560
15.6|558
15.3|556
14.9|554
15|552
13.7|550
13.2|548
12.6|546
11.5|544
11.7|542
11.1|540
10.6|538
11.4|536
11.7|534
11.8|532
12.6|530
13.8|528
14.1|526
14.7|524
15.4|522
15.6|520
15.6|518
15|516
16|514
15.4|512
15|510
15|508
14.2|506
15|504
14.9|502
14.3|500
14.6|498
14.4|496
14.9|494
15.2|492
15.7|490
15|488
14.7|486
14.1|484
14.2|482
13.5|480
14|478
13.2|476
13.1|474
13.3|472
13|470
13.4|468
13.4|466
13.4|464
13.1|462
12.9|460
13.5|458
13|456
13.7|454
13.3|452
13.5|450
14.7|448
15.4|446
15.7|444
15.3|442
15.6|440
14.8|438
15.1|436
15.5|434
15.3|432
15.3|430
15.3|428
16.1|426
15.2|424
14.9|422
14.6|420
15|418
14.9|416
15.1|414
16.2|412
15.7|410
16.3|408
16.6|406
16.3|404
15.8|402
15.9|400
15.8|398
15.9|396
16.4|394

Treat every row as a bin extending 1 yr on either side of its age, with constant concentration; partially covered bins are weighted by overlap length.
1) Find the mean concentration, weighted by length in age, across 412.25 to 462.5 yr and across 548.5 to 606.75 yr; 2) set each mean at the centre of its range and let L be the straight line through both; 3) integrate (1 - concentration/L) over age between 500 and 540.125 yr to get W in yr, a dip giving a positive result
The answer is 6.7 yr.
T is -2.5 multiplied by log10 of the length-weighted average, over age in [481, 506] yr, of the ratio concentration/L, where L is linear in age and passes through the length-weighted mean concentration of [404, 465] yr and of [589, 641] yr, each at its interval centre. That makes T 0.17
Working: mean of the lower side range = 14.9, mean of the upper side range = 22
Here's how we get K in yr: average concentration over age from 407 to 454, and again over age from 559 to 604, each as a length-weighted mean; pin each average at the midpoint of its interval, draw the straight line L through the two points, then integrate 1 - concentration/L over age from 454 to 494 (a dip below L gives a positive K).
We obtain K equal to 6.1 yr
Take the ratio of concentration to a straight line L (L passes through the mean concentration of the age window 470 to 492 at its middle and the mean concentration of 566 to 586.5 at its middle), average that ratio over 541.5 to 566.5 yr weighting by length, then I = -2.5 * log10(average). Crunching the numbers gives 0.26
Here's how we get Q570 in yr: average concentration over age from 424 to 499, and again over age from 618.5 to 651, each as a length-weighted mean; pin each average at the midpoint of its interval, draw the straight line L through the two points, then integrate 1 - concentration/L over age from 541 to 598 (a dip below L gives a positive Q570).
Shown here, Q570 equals 7.6 yr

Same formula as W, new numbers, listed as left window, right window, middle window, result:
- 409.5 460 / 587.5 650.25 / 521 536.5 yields 4.4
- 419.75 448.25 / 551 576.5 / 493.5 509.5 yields 1.6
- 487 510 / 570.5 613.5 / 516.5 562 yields 9.1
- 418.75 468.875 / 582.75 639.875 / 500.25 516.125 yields 2.1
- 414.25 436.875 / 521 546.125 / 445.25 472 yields 1.6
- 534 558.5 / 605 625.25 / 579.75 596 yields -1.0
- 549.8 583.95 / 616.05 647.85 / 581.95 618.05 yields 0.7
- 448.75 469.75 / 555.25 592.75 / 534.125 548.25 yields 4.5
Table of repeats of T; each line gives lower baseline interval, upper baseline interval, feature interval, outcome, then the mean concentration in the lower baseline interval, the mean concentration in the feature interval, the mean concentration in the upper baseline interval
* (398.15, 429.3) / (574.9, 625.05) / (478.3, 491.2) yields 0.21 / 15.6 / 14.5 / 20.9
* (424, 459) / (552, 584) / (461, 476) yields 0.17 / 14.8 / 13.2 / 18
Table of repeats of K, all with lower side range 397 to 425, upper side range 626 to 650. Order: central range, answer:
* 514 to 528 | 3.1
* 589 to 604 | 1.9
